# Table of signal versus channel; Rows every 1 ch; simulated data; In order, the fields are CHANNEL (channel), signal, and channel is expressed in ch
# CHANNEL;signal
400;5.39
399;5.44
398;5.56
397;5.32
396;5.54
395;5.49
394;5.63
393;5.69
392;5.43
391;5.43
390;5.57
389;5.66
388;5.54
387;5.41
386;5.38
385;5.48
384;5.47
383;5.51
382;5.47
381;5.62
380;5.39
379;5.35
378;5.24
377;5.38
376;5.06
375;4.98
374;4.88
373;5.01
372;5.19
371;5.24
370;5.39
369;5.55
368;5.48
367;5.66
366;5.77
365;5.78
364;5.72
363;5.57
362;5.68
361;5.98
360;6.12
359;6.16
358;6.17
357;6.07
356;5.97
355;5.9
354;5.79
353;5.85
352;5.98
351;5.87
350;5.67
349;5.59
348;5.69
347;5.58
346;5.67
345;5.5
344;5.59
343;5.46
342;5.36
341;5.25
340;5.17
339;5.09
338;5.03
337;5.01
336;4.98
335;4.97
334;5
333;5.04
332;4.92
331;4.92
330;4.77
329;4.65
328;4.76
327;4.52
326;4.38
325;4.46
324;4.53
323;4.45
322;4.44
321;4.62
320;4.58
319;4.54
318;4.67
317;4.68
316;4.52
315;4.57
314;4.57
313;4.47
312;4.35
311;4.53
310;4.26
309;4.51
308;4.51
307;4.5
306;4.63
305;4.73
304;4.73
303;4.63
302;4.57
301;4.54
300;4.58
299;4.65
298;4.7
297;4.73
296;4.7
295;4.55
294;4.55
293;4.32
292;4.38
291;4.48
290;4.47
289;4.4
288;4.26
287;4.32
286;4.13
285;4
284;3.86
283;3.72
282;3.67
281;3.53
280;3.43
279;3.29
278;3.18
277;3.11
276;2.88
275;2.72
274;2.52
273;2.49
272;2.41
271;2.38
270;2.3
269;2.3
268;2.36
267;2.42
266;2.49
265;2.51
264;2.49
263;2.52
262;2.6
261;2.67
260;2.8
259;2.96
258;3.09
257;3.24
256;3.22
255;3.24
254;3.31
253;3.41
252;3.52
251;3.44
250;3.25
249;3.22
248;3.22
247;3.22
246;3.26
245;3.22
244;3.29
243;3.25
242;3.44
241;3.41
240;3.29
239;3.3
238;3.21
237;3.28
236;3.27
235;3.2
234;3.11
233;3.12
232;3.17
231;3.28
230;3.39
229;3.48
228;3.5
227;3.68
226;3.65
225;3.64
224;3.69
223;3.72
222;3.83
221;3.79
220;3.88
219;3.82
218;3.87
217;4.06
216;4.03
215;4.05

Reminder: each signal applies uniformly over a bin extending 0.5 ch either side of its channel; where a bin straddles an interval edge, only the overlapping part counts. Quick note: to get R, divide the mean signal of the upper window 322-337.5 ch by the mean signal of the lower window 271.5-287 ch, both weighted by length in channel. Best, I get 1.4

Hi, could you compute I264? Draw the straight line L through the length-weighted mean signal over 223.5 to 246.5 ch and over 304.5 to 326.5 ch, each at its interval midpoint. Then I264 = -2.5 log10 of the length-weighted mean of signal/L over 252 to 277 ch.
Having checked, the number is 0.34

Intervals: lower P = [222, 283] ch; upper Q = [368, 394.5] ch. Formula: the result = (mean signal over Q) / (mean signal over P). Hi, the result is 1.7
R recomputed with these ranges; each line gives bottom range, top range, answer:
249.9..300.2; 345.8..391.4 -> 1.63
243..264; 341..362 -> 1.85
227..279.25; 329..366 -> 1.82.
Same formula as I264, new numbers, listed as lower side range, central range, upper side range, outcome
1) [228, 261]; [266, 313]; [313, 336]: 0.06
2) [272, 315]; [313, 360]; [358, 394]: -0.07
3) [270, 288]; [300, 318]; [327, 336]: -0.09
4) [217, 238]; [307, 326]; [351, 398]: 0.06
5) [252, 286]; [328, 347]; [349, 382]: -0.06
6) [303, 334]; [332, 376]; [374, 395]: -0.10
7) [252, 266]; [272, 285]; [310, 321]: 0.10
